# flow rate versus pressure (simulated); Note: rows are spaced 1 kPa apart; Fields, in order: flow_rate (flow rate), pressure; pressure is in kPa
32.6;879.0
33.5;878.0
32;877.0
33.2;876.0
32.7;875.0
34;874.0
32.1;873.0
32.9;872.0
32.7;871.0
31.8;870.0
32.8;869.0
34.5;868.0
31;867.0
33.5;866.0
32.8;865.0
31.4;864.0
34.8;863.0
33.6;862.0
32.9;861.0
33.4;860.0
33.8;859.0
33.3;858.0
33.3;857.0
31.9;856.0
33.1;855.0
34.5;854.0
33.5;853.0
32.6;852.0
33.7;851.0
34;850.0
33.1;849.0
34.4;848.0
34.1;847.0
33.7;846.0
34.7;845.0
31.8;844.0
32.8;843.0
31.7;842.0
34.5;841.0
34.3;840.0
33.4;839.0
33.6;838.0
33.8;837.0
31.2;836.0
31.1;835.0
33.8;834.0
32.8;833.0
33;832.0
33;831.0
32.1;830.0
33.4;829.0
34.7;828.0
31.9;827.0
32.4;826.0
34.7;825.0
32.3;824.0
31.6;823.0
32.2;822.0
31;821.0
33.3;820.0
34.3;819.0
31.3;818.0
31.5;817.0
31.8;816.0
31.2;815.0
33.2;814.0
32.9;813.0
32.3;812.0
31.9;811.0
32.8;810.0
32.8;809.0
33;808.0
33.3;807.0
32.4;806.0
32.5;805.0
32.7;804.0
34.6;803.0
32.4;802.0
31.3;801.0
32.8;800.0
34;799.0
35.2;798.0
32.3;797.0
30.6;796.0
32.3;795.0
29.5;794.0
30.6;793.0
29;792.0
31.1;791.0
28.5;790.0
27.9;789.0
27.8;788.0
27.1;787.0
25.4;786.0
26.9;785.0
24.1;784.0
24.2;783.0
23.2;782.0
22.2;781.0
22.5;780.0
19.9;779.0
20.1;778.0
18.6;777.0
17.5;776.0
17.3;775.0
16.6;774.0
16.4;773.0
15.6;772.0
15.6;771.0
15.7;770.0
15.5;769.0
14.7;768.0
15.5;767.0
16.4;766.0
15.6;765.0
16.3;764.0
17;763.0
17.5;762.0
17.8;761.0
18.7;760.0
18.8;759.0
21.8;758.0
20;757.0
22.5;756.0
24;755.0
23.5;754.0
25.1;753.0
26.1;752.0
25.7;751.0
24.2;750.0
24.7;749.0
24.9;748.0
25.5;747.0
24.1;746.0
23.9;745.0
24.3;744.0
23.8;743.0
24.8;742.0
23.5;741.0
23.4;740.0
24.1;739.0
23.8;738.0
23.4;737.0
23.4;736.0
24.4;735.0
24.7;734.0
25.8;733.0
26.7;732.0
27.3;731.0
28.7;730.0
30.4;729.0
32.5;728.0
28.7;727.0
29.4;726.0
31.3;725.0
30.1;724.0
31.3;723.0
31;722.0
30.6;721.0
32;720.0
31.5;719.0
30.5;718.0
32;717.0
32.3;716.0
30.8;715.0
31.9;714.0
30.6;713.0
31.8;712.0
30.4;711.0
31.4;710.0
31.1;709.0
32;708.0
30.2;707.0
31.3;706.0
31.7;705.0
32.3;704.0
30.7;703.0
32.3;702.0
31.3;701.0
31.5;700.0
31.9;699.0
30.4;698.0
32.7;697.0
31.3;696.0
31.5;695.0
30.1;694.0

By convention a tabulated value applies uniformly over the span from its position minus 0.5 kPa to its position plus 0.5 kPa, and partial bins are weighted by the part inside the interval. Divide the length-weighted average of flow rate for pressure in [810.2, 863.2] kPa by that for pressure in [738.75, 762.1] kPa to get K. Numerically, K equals 1.4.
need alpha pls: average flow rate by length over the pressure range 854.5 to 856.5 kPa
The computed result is 32.5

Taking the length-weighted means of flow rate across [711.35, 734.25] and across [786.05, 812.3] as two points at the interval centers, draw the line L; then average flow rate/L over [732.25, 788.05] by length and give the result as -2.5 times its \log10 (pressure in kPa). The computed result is 0.389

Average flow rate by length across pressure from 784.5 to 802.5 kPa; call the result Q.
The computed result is 30.3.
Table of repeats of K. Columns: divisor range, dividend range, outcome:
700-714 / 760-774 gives 0.52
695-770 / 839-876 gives 1.26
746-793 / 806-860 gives 1.53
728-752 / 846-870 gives 1.32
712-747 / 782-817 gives 1.10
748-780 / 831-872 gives 1.72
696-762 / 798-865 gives 1.20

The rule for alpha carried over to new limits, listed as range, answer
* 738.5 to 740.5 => 23.8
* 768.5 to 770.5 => 15.6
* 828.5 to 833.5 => 32.9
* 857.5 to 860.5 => 33.5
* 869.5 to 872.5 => 32.5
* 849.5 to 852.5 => 33.4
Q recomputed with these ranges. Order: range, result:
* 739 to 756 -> 24.4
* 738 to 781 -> 20.5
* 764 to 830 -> 27.5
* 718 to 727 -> 30.8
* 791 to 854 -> 32.7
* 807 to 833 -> 32.6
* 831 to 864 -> 33.3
